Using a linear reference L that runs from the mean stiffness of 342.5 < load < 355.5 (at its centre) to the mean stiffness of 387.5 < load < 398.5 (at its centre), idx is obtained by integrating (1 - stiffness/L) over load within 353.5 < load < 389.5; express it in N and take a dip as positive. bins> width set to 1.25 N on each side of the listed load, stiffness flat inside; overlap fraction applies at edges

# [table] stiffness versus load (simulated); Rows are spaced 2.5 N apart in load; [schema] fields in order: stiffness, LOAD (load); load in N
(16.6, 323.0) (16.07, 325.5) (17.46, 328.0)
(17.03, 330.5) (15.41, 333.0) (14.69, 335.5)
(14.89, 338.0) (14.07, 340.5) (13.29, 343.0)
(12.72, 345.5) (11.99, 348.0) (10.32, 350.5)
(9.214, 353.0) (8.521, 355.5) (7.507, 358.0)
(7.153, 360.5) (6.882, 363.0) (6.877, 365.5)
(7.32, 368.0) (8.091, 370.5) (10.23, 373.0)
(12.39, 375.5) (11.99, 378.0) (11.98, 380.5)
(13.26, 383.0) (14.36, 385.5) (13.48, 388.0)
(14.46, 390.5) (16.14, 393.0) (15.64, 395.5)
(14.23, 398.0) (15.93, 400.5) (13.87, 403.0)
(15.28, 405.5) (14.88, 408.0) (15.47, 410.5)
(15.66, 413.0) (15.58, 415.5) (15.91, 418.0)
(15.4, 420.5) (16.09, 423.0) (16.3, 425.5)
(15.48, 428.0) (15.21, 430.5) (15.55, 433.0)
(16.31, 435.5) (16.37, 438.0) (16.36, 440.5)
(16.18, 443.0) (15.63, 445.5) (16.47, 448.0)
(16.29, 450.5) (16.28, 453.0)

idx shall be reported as 8.70 N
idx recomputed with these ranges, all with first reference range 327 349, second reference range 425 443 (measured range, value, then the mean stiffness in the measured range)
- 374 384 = 1.9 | 12.3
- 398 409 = 0.4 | 14.9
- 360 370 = 5.2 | 7.13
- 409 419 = 0.0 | 15.6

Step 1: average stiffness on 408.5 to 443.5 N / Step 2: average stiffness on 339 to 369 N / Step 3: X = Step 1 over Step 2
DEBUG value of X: 1.6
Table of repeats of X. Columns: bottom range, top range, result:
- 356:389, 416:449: 1.58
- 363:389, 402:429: 1.43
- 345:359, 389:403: 1.52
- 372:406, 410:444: 1.15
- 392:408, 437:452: 1.07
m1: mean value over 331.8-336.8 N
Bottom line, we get 15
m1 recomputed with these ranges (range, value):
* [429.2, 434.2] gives 15.4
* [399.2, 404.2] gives 14.9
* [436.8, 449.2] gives 16.2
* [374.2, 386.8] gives 12.8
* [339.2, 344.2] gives 13.7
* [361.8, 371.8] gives 7.31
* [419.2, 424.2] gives 15.7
